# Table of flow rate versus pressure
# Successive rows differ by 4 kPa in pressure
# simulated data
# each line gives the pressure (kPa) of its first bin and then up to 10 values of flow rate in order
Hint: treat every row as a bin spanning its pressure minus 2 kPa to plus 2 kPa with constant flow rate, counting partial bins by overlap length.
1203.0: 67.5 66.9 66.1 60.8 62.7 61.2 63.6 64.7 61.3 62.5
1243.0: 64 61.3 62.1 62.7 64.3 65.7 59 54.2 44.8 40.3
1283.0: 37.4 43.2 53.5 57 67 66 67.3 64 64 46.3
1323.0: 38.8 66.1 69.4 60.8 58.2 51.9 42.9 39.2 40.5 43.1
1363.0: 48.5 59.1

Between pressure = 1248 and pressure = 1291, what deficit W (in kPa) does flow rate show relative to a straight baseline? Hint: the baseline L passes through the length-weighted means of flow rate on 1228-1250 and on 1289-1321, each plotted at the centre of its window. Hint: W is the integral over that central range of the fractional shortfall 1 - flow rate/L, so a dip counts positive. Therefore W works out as 5.76 kPa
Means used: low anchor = 62.8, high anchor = 60.6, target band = 53.6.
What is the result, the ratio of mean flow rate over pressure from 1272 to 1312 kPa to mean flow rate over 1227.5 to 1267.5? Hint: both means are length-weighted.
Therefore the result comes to 0.85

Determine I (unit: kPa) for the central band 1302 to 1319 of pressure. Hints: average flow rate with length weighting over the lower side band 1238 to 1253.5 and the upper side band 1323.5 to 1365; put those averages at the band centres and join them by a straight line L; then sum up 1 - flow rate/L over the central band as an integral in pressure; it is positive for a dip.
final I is -2.4 kPa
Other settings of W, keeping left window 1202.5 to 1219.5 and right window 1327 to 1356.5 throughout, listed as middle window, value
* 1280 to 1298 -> 2.88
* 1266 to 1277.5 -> 1.50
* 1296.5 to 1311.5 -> -2.55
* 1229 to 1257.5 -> -0.39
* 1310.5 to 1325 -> 0.81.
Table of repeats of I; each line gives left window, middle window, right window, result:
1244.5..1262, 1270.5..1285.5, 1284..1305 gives 4.0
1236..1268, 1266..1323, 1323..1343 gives 6.8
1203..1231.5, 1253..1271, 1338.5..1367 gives -1.2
